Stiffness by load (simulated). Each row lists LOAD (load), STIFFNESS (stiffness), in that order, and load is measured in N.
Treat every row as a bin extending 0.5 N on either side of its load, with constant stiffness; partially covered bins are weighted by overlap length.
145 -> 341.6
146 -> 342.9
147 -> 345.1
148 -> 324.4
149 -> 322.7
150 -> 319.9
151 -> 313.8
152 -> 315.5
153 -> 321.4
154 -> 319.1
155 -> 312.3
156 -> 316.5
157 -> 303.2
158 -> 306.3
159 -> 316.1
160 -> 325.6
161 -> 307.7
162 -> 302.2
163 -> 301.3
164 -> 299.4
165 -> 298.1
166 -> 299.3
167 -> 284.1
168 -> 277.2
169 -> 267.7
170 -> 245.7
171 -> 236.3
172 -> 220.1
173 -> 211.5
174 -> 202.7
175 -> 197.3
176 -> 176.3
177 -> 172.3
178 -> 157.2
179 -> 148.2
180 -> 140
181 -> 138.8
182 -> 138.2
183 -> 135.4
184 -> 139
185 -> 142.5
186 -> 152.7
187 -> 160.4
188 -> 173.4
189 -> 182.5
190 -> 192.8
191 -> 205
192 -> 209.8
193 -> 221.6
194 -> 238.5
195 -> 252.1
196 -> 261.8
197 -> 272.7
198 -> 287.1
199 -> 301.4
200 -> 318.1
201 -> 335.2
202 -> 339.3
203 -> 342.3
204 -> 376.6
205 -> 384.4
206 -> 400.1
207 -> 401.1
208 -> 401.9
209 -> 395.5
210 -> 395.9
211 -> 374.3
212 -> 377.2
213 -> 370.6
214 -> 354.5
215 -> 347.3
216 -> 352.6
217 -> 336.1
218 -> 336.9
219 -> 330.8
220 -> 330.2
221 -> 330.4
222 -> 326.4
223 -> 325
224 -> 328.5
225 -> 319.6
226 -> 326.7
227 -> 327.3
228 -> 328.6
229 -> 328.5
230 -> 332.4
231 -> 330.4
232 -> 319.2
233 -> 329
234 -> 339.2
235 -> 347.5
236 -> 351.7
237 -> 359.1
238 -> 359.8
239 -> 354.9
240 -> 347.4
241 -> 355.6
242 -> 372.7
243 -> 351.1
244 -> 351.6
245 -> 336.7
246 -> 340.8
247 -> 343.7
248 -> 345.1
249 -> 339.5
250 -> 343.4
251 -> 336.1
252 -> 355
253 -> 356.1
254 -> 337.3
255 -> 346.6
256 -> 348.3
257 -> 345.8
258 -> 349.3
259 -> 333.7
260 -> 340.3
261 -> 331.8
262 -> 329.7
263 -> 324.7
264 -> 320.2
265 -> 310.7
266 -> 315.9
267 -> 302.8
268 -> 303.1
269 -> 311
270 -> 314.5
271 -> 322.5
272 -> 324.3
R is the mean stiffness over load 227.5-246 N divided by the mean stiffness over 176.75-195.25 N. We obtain 2.0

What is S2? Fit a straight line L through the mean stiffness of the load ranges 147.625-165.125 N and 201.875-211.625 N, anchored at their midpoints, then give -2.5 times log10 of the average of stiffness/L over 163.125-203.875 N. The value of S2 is 0.47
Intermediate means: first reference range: 313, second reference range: 383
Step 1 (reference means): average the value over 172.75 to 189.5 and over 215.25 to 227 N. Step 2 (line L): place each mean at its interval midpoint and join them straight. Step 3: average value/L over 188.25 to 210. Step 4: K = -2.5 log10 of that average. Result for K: -0.24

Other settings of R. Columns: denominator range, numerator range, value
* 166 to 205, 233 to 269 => 1.51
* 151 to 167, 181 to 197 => 0.61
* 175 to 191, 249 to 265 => 2.13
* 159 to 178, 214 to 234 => 1.30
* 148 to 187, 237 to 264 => 1.40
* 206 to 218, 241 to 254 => 0.93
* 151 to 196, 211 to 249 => 1.46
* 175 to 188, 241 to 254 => 2.27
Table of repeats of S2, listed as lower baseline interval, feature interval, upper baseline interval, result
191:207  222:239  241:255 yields -0.01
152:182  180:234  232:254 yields 0.04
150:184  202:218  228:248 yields -0.21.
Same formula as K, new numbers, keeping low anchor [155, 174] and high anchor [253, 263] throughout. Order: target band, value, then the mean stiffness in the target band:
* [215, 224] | -0.058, 334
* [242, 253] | -0.039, 346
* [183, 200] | 0.373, 213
